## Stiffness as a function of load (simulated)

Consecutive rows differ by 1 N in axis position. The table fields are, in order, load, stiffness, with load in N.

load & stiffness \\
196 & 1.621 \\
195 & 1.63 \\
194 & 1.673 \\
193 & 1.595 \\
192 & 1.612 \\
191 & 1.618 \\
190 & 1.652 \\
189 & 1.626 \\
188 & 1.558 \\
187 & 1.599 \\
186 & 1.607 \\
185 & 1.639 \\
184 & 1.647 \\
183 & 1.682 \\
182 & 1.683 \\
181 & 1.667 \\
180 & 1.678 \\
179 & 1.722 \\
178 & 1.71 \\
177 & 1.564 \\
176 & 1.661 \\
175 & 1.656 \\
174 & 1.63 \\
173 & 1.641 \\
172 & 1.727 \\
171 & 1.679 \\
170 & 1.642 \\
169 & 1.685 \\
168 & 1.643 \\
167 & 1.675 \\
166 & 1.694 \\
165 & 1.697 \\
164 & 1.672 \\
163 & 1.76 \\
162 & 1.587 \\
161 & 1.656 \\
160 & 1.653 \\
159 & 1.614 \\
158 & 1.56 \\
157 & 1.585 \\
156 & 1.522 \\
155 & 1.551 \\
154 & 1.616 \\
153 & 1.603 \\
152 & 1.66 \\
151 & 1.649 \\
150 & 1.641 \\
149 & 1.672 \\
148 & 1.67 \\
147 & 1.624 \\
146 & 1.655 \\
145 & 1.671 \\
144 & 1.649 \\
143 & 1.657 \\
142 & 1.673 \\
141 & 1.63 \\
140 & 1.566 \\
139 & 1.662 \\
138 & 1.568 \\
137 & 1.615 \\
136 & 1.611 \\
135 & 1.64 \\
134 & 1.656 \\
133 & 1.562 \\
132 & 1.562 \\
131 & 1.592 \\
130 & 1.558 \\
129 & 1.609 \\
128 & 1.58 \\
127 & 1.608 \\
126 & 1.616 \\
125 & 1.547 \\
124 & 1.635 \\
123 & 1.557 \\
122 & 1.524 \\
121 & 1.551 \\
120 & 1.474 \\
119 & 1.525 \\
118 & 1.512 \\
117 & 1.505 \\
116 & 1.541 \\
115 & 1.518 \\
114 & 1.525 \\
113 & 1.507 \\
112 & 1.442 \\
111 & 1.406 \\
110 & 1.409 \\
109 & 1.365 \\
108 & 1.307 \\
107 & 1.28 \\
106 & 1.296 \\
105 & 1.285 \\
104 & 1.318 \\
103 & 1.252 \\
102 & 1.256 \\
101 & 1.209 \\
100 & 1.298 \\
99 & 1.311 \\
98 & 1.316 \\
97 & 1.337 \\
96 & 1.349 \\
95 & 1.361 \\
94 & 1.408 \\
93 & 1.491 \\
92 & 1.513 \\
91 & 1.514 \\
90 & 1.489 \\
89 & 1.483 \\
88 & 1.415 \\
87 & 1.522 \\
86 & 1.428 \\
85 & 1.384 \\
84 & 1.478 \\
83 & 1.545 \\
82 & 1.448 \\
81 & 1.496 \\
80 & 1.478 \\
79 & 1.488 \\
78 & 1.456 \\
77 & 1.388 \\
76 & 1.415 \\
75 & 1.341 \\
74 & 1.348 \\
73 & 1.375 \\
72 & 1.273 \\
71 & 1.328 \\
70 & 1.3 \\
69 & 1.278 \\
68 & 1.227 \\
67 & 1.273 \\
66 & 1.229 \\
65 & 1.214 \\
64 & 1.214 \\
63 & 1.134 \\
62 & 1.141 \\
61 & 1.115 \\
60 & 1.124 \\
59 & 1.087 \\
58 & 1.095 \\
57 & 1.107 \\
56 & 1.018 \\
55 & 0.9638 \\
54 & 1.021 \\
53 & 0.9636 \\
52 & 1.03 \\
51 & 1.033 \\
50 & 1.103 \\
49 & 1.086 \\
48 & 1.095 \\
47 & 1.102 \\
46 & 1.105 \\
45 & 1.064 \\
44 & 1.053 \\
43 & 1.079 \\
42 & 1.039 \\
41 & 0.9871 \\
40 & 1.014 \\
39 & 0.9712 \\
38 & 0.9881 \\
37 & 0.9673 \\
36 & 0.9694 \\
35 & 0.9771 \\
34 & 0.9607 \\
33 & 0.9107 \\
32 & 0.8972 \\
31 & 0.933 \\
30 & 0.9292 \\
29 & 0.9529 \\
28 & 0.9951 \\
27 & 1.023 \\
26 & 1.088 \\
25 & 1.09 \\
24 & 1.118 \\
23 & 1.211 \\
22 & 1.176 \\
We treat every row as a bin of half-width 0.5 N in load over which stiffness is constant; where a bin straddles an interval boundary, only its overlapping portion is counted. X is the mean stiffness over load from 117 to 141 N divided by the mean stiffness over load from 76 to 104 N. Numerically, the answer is 1.1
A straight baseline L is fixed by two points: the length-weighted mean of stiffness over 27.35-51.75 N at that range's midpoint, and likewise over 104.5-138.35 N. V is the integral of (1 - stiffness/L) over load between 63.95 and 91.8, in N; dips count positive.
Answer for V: -3.2 N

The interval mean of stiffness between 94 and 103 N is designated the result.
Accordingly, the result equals 1.31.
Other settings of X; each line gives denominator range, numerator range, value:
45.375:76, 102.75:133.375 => 1.28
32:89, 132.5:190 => 1.38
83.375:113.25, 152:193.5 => 1.19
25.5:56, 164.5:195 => 1.64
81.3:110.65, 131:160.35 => 1.17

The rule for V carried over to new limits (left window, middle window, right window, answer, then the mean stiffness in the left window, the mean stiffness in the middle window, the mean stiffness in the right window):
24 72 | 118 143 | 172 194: -2.9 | 1.07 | 1.59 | 1.64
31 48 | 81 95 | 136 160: -2.0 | 1.01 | 1.47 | 1.62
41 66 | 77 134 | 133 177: -3.8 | 1.08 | 1.46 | 1.64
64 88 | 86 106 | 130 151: 1.1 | 1.38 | 1.37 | 1.63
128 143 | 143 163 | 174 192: -0.1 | 1.61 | 1.63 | 1.64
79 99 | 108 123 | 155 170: 0.3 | 1.44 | 1.48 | 1.64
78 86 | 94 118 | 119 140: 2.5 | 1.47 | 1.37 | 1.58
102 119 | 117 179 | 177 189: -3.7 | 1.4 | 1.62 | 1.65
